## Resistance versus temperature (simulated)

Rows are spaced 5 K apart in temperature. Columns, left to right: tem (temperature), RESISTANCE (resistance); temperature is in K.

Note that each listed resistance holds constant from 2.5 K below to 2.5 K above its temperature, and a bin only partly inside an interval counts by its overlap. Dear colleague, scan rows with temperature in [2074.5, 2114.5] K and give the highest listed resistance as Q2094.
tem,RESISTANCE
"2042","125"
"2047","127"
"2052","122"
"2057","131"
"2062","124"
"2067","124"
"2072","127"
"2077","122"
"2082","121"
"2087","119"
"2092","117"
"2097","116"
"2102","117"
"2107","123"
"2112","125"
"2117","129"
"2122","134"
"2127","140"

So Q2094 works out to 125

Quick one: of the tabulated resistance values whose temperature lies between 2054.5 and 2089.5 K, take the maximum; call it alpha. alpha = 131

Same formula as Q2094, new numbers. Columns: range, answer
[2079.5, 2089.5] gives 121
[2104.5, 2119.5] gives 129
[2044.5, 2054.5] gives 127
